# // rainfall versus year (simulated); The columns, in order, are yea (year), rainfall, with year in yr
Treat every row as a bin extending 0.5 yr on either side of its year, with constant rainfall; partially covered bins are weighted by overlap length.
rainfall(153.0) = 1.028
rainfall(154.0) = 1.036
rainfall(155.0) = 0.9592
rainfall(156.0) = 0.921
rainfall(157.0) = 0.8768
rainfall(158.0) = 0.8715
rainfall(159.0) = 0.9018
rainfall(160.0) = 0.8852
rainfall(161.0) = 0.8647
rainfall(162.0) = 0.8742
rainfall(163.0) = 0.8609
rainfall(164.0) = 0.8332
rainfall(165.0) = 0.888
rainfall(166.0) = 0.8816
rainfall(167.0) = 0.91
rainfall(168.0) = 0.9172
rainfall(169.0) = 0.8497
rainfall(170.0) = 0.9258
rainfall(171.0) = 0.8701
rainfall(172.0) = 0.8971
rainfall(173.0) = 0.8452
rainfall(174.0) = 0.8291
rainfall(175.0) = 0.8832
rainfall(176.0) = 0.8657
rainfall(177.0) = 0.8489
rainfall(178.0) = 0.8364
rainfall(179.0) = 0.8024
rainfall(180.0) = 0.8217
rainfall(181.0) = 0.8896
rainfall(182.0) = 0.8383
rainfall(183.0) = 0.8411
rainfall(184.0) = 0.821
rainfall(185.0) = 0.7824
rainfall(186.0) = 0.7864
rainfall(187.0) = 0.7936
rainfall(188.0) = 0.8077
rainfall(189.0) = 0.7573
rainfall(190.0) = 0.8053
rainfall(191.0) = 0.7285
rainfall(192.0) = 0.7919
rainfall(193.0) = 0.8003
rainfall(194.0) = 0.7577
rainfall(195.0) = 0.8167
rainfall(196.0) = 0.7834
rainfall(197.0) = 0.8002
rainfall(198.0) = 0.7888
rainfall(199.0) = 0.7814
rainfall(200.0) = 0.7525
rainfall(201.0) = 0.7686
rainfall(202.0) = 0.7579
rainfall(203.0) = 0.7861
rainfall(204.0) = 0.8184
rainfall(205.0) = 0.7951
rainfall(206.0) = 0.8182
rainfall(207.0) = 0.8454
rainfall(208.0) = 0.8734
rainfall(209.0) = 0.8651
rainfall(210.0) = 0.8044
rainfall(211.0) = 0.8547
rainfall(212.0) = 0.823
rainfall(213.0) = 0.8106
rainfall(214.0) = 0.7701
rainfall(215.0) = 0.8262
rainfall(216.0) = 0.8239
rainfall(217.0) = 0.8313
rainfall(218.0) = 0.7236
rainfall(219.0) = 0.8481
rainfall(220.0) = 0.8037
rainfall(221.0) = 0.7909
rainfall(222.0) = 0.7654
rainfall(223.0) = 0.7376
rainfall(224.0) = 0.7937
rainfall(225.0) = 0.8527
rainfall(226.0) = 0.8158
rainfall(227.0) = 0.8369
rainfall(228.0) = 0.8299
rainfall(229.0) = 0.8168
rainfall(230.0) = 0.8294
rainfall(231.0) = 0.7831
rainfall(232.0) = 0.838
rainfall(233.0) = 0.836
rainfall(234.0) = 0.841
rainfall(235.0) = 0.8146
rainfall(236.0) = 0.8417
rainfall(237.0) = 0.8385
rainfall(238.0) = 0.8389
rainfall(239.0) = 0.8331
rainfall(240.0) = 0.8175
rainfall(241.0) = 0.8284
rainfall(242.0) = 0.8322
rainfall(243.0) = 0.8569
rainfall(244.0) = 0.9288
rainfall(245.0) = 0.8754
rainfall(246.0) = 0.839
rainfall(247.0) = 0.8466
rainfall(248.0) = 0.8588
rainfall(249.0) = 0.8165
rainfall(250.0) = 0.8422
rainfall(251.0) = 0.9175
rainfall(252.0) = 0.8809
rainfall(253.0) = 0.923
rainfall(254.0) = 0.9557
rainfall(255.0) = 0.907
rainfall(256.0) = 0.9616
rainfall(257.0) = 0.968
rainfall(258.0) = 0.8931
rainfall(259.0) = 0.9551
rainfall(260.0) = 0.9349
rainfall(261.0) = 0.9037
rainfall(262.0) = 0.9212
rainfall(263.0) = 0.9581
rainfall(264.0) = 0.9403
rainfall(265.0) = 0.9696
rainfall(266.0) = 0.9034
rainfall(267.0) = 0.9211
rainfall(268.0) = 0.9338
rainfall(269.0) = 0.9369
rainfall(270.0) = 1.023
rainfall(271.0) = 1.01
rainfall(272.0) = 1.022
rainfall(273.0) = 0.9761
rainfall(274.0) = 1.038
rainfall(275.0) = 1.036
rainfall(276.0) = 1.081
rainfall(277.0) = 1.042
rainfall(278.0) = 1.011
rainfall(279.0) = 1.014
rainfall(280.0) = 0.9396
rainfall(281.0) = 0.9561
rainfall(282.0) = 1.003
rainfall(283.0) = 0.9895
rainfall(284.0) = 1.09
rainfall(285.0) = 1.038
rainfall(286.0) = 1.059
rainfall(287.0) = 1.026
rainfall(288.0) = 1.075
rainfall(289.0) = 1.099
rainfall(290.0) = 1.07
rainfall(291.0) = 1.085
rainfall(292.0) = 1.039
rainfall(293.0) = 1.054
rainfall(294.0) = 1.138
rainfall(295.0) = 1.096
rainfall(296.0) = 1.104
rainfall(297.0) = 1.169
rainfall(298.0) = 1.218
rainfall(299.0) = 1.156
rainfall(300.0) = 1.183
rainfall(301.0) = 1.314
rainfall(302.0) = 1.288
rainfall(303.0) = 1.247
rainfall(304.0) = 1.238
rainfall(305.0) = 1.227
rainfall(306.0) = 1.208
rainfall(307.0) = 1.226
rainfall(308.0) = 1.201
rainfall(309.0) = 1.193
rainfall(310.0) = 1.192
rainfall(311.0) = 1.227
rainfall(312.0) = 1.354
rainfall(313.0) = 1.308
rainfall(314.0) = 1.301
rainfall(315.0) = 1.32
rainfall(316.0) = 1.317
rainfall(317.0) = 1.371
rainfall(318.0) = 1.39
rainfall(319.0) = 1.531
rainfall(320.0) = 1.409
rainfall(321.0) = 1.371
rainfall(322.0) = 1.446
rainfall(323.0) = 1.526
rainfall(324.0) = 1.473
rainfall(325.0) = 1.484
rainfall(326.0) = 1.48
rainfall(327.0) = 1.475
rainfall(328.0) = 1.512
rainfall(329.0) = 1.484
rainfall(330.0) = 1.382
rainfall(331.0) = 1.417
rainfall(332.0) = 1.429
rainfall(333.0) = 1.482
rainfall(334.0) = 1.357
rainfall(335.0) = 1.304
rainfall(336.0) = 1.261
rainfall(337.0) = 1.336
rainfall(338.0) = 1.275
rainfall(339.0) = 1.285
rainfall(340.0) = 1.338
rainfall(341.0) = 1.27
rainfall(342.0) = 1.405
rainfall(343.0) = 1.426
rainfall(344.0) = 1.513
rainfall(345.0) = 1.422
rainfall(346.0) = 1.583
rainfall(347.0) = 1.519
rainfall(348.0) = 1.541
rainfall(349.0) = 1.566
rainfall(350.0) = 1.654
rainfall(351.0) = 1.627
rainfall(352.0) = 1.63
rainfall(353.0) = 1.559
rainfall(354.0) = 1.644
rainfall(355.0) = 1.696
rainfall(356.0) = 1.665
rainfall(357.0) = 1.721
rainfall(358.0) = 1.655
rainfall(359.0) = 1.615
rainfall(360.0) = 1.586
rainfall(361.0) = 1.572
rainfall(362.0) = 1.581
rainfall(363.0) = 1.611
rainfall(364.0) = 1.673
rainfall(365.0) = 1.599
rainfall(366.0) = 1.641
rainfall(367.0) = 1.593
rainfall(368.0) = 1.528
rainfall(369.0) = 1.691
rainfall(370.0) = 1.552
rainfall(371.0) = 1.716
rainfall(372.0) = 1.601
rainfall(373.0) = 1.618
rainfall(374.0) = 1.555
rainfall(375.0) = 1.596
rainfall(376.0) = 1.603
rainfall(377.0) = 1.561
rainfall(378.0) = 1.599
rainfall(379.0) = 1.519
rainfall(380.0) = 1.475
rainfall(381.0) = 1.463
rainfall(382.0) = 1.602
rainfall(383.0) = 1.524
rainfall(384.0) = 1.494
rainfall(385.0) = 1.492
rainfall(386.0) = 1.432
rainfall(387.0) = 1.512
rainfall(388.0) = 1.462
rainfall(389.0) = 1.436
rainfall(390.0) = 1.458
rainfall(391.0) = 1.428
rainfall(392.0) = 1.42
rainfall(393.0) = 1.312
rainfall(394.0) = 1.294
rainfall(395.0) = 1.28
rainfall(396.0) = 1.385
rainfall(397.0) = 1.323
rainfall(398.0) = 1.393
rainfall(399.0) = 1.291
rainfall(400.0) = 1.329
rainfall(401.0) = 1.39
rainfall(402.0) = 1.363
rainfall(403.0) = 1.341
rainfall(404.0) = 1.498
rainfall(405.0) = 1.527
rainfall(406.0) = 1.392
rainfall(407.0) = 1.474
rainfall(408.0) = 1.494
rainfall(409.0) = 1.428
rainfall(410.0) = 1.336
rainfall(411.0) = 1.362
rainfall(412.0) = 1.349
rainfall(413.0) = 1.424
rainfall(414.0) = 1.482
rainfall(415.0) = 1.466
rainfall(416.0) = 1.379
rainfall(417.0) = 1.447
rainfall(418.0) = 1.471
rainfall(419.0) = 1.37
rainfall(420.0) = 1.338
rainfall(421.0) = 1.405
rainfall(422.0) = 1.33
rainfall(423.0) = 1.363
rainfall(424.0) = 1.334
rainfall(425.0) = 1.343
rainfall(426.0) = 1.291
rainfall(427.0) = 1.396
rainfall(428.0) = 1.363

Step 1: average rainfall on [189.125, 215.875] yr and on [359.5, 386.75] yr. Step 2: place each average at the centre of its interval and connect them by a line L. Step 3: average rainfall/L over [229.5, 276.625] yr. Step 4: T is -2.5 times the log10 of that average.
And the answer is 0.14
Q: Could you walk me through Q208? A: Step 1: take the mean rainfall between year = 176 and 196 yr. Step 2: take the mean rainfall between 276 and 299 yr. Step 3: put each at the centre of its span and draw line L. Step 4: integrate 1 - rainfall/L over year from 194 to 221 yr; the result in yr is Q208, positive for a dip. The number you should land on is 1.8 yr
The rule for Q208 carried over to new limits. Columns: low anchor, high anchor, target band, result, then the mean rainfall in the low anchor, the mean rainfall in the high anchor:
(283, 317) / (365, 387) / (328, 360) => -1.93 yr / 1.18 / 1.56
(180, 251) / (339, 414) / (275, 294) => 1.19 yr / 0.816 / 1.5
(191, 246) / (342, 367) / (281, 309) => 2.69 yr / 0.814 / 1.59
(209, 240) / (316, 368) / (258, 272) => 1.37 yr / 0.816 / 1.5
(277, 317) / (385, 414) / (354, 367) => -3.27 yr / 1.15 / 1.4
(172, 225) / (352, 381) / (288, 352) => 2.58 yr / 0.809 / 1.61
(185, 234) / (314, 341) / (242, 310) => 7.02 yr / 0.803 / 1.4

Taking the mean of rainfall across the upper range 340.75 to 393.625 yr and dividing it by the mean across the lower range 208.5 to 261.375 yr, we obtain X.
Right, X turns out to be 1.83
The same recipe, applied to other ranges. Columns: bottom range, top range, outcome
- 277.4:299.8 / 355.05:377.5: 1.52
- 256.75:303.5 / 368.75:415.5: 1.41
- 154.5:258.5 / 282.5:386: 1.67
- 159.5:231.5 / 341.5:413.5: 1.83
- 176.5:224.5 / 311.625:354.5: 1.79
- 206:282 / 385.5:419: 1.59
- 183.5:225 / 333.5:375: 1.93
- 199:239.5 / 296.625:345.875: 1.65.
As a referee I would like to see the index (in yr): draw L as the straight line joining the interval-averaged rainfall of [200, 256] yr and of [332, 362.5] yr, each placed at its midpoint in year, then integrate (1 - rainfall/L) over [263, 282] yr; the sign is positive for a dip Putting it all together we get 1.7 yr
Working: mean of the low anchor 0.832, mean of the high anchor 1.5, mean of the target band 0.986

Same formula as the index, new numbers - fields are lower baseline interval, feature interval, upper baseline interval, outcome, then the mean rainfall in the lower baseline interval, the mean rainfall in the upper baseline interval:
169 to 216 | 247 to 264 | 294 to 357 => 2.7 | 0.817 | 1.38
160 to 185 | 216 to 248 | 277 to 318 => 5.6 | 0.861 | 1.16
